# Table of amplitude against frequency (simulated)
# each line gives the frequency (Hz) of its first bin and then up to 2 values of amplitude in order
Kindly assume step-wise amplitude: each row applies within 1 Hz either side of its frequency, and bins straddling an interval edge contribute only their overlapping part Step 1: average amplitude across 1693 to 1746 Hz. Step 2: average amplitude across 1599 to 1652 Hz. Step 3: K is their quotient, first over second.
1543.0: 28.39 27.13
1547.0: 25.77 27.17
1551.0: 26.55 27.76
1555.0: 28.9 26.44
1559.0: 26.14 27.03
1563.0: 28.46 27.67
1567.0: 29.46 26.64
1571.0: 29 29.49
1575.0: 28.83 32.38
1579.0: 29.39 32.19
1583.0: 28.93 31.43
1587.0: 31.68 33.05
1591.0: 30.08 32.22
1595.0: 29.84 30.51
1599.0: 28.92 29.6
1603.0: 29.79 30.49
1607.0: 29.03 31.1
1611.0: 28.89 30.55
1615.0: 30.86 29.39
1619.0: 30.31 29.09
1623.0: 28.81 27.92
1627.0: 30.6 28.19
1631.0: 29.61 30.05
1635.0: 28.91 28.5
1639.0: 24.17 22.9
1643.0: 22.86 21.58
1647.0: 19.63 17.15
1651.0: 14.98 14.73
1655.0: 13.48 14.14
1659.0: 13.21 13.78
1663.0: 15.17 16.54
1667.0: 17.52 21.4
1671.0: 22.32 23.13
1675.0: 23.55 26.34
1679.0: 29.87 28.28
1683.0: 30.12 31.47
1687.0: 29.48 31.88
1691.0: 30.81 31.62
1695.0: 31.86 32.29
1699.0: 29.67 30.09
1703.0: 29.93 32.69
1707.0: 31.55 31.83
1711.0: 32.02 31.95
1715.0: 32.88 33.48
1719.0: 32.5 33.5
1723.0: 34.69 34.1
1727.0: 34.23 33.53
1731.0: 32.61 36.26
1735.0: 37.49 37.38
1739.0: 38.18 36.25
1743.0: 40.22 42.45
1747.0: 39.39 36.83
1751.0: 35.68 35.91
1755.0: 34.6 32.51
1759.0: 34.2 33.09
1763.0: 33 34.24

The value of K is 1.25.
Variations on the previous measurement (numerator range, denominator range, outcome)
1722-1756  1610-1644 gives 1.29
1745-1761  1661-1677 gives 1.80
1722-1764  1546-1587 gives 1.25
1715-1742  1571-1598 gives 1.14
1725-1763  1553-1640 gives 1.23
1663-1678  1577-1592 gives 0.68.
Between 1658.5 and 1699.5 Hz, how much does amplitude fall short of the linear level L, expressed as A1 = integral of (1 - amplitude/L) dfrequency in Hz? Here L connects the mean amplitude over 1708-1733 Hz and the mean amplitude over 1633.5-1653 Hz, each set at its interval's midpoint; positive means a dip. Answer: 3.3 Hz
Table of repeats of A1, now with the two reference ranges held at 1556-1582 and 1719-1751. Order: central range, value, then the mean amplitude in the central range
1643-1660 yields 8.35 Hz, 16.5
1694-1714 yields 2.01 Hz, 31.4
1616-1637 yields 1.40 Hz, 29.3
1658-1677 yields 8.20 Hz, 18.9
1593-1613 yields 0.20 Hz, 30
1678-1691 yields 1.44 Hz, 30.2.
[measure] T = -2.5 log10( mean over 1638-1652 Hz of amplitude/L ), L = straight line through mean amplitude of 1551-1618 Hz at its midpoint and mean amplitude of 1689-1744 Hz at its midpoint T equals 0.46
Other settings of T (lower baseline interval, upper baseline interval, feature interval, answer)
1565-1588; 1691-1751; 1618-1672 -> 0.39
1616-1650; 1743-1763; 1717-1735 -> 0.00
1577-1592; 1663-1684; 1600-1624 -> -0.04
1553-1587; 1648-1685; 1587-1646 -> -0.17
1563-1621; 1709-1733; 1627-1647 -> 0.19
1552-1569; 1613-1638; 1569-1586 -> -0.07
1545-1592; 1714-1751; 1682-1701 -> 0.11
